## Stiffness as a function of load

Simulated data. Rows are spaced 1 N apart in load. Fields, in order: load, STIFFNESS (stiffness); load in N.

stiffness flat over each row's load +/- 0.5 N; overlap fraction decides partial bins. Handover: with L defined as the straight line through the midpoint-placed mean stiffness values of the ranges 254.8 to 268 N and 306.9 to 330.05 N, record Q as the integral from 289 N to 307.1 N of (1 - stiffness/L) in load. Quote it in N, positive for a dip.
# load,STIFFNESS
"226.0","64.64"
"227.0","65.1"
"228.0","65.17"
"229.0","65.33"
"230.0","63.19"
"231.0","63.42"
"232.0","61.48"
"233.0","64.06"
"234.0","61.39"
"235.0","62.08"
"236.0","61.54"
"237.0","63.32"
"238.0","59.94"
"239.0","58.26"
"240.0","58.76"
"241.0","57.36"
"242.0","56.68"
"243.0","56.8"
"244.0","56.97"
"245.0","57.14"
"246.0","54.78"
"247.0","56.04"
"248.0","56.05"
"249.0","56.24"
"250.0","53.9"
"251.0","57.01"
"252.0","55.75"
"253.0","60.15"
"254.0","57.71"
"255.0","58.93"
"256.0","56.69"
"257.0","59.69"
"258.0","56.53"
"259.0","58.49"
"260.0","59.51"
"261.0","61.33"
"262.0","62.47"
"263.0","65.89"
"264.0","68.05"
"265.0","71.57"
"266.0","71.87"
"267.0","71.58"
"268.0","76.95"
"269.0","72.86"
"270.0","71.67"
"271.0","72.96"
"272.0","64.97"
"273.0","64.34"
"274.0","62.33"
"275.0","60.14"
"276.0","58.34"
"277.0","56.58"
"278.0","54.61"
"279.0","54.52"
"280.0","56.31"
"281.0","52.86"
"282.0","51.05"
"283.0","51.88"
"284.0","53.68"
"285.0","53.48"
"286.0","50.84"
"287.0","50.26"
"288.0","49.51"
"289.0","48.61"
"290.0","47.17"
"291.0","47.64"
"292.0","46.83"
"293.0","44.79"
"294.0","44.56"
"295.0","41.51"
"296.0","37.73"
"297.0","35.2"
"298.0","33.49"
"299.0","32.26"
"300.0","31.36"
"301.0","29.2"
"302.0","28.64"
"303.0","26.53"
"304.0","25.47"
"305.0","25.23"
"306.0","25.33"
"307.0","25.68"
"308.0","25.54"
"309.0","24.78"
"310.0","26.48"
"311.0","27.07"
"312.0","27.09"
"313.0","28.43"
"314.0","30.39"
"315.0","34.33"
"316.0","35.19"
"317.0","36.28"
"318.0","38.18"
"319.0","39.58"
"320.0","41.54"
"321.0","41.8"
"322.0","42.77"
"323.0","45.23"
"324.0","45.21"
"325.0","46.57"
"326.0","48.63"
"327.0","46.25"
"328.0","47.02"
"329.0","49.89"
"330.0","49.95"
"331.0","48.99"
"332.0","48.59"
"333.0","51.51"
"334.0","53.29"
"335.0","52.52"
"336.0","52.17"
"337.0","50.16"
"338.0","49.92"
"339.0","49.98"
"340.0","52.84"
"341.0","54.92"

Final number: 4.56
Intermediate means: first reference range 63.9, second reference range 37.6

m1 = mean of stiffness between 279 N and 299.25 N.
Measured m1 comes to 46.9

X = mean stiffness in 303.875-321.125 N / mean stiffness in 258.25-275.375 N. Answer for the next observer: 0.46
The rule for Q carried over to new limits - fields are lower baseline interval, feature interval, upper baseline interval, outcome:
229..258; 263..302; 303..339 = -3.1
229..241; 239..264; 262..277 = 2.4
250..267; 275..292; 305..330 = -0.5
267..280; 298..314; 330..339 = 8.3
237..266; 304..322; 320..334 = 6.5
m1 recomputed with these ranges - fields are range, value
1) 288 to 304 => 38.3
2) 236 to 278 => 61.3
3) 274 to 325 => 40.7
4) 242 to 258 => 56.9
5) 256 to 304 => 53.4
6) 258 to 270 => 67.1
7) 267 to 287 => 60.1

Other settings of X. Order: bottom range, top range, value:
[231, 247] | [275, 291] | 0.89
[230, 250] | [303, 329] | 0.60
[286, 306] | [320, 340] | 1.27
